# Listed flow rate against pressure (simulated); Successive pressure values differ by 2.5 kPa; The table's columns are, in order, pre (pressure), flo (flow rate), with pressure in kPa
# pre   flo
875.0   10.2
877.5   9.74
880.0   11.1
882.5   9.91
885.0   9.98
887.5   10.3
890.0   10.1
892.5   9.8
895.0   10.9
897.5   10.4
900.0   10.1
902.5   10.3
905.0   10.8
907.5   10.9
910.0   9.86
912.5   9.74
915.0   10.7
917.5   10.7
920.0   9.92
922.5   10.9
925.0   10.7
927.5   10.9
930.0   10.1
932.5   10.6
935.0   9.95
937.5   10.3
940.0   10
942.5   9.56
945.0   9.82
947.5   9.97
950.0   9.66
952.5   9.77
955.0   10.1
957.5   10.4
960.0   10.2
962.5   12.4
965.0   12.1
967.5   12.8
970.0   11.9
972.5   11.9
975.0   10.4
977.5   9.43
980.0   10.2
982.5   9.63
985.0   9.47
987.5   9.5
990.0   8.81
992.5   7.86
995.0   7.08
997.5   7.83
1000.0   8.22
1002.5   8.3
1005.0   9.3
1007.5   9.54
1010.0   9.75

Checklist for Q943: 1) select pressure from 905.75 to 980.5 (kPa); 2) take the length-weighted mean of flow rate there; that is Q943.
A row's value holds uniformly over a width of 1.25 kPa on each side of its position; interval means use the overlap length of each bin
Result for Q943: 10.5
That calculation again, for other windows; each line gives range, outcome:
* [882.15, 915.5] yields 10.3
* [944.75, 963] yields 10.2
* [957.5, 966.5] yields 11.4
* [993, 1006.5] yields 8.16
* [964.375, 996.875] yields 10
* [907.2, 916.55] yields 10.3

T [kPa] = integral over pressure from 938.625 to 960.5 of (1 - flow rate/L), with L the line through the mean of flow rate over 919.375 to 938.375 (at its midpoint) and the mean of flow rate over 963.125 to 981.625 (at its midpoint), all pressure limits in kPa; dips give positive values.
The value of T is 1.8 kPa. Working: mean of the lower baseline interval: 10.4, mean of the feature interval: 9.94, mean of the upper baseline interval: 11.3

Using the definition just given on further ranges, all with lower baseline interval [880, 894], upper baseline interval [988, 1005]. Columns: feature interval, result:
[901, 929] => -2.5 kPa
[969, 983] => -3.4 kPa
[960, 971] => -4.2 kPa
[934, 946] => -1.0 kPa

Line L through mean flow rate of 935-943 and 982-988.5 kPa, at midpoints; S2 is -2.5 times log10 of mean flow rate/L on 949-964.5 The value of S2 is -0.08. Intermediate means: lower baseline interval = 9.99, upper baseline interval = 9.52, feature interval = 10.5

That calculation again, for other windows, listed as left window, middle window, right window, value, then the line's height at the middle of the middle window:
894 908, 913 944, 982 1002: -0.04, 9.93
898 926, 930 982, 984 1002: -0.14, 9.31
